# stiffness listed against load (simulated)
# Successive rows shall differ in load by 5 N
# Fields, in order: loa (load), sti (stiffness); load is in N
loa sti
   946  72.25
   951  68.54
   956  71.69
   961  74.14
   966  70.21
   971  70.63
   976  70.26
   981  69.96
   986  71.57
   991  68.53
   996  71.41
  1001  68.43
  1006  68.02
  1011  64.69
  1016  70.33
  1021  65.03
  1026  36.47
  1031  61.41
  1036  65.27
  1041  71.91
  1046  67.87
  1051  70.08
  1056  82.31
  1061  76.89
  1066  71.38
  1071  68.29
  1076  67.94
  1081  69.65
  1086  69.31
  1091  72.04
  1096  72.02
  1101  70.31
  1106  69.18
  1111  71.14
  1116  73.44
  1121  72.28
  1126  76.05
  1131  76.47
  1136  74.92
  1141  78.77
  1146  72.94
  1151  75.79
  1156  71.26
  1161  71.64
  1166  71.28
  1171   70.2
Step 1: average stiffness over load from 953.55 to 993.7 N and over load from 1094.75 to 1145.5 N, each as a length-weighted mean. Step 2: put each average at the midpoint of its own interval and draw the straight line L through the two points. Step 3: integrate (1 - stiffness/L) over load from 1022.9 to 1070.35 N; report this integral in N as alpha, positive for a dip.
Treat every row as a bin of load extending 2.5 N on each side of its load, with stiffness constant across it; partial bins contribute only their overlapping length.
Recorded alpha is 3.4 N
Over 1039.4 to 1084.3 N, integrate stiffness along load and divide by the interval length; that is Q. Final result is 71.8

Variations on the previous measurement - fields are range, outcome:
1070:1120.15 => 70.5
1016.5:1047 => 61.6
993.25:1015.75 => 68.4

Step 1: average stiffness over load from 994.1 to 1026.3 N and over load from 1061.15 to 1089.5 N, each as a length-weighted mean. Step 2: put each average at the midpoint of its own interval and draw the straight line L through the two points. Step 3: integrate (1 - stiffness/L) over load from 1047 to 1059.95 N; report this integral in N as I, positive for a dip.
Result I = -1.3 N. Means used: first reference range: 65.2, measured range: 75.3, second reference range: 70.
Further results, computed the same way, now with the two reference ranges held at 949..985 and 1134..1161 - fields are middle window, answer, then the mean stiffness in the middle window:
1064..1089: 1.27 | 69.3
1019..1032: 3.42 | 53.1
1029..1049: 1.51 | 66.8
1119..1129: -0.05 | 74.4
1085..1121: 1.14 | 71.2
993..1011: 0.73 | 68.6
